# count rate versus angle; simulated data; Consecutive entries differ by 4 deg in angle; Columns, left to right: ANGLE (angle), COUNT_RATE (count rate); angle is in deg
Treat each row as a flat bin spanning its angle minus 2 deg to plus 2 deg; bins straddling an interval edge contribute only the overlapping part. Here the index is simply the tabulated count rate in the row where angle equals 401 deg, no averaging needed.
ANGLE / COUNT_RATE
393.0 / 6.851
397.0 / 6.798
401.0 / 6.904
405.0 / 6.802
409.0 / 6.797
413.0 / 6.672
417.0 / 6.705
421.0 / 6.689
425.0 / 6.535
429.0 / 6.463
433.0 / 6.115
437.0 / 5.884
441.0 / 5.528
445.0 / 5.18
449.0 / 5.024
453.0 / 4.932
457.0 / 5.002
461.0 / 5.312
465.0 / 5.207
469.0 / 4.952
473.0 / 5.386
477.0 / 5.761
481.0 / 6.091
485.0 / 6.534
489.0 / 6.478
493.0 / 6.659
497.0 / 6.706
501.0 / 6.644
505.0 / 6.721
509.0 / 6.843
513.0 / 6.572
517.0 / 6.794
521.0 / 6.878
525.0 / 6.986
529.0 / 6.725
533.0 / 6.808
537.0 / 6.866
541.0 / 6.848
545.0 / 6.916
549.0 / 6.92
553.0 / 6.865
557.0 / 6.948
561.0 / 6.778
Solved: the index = 6.904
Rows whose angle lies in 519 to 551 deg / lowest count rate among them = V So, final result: 6.725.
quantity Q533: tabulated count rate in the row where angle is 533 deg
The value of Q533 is 6.808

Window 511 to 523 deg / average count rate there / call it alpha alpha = 6.75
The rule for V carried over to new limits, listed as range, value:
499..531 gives 6.572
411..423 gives 6.672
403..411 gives 6.797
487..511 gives 6.478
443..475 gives 4.932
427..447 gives 5.18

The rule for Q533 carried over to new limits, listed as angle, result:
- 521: 6.878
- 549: 6.92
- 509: 6.843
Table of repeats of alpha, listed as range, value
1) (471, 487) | 5.94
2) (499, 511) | 6.74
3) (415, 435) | 6.5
